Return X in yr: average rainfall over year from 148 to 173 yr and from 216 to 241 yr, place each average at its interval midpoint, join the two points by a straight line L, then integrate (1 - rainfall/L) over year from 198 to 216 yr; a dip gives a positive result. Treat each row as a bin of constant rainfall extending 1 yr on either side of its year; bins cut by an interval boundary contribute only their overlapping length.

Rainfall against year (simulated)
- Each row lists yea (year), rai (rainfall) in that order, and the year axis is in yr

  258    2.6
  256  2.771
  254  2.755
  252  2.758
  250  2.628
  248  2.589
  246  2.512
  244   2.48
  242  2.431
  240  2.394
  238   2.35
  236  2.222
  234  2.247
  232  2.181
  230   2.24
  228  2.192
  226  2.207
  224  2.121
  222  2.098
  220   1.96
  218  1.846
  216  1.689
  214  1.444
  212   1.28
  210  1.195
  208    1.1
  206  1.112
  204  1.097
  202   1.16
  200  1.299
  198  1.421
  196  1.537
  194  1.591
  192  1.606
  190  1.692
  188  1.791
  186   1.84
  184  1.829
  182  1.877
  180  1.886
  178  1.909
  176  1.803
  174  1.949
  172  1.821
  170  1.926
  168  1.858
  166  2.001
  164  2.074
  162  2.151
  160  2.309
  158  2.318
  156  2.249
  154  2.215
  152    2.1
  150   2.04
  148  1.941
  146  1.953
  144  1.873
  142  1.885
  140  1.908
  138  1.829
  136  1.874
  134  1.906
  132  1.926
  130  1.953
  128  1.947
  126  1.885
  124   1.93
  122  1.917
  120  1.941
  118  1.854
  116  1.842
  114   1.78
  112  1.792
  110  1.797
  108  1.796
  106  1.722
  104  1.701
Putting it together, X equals 7.4 yr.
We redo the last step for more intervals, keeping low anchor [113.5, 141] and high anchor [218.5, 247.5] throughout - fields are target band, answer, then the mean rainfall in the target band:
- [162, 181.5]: 1.16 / 1.93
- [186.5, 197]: 2.30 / 1.65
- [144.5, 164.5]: -1.42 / 2.13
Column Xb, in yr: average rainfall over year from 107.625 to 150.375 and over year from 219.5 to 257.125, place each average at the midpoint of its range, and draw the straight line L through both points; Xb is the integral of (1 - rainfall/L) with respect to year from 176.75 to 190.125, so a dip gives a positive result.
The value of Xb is 1.8 yr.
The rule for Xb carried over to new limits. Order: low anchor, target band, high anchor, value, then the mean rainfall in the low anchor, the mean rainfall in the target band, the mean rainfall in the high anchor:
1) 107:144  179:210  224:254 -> 9.5 yr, 1.88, 1.51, 2.39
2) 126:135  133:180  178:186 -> -2.4 yr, 1.93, 1.99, 1.87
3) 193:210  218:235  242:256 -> -1.3 yr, 1.28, 2.14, 2.62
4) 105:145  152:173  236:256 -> -0.2 yr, 1.87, 2.09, 2.54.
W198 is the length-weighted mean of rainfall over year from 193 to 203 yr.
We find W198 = 1.4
